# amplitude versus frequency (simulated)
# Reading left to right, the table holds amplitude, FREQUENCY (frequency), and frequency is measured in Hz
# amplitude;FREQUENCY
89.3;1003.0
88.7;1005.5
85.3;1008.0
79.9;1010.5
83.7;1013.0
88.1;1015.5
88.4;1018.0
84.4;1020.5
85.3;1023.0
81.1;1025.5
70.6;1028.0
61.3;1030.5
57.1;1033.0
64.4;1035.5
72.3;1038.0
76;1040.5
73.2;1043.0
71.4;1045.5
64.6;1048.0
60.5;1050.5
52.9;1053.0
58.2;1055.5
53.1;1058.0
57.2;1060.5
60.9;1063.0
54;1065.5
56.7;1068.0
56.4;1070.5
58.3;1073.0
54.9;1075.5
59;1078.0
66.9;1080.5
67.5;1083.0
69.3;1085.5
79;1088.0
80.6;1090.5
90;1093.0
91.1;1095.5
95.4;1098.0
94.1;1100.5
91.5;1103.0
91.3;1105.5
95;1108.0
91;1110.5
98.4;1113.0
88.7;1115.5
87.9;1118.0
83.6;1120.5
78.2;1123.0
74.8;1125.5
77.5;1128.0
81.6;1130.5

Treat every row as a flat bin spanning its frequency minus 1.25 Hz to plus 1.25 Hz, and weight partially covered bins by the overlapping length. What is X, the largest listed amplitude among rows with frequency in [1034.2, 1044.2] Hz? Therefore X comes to 76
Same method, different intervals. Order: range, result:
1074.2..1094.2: 90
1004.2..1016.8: 88.7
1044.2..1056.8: 71.4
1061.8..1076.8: 60.9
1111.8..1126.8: 98.4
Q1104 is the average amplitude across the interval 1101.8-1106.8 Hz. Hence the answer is 91.4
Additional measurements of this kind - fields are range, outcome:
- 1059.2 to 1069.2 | 57.2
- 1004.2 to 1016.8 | 85.2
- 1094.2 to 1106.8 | 92.7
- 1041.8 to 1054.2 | 64.5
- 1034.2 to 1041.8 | 70.8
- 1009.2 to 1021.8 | 84.9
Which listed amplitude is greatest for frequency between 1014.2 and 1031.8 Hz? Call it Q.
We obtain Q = 88.4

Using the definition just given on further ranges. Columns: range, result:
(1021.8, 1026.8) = 85.3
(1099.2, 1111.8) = 95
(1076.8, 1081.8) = 66.9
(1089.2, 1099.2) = 95.4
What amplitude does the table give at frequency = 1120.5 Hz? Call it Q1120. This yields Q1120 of 83.6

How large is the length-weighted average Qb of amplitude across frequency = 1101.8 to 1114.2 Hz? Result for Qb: 93.4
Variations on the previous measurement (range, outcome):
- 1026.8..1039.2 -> 65.1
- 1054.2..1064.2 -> 57.3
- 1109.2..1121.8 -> 89.9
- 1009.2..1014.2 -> 81.8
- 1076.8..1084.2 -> 64.5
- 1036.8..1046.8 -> 73.2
